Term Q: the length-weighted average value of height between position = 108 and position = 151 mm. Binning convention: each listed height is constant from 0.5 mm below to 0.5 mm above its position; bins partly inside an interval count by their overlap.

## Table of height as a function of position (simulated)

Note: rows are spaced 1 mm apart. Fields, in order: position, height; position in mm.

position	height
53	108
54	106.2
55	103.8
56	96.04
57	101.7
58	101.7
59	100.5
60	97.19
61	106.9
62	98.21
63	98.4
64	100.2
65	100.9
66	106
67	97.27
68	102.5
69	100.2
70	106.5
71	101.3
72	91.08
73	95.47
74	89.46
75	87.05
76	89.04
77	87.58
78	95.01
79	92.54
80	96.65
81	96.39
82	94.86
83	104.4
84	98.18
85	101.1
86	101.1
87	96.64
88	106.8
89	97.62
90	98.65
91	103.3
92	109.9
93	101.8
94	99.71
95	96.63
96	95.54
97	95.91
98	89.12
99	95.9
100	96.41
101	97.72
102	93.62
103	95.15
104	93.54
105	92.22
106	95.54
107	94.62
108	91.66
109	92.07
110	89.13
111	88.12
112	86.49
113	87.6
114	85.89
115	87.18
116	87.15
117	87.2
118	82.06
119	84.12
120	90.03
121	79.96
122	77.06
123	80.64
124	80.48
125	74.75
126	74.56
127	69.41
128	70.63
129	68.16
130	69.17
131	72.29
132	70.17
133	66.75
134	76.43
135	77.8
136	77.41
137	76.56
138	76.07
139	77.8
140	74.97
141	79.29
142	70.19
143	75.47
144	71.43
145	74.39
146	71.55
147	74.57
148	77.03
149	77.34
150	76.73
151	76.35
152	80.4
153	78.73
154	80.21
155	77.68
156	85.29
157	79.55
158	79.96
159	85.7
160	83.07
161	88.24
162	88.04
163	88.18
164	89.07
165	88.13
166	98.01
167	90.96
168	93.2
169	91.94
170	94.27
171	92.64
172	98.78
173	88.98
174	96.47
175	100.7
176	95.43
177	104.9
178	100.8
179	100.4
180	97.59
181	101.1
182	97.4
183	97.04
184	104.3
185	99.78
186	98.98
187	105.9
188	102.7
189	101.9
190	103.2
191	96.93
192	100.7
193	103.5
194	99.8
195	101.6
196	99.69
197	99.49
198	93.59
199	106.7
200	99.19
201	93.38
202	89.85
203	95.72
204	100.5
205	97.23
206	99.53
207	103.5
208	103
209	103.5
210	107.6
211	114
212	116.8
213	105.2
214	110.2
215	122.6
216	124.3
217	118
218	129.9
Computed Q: 78.4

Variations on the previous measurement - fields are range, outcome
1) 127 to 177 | 81.6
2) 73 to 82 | 92.1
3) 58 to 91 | 98.1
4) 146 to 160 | 79.1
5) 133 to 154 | 75.9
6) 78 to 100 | 98.6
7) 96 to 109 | 94.2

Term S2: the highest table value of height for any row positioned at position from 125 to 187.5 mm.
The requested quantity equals 105.9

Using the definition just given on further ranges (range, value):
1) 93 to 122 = 101.8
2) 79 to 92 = 109.9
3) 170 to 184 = 104.9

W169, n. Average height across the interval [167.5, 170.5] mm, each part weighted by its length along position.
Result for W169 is 93.1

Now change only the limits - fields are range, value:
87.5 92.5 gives 103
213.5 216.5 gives 119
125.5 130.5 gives 70.4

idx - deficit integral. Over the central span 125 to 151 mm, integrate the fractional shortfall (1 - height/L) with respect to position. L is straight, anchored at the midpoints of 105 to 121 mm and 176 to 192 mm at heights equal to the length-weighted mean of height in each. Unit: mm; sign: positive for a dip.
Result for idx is 5.3 mm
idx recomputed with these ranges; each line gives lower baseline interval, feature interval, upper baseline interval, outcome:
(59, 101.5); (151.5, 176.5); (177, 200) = 2.9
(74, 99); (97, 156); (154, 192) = 8.8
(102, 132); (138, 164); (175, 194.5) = 3.7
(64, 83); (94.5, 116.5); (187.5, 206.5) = 1.1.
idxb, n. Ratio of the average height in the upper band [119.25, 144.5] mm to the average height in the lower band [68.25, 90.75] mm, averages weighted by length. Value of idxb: 0.78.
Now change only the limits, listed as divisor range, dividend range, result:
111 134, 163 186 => 1.22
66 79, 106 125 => 0.90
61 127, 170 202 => 1.06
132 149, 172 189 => 1.33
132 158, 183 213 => 1.33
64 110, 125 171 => 0.82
